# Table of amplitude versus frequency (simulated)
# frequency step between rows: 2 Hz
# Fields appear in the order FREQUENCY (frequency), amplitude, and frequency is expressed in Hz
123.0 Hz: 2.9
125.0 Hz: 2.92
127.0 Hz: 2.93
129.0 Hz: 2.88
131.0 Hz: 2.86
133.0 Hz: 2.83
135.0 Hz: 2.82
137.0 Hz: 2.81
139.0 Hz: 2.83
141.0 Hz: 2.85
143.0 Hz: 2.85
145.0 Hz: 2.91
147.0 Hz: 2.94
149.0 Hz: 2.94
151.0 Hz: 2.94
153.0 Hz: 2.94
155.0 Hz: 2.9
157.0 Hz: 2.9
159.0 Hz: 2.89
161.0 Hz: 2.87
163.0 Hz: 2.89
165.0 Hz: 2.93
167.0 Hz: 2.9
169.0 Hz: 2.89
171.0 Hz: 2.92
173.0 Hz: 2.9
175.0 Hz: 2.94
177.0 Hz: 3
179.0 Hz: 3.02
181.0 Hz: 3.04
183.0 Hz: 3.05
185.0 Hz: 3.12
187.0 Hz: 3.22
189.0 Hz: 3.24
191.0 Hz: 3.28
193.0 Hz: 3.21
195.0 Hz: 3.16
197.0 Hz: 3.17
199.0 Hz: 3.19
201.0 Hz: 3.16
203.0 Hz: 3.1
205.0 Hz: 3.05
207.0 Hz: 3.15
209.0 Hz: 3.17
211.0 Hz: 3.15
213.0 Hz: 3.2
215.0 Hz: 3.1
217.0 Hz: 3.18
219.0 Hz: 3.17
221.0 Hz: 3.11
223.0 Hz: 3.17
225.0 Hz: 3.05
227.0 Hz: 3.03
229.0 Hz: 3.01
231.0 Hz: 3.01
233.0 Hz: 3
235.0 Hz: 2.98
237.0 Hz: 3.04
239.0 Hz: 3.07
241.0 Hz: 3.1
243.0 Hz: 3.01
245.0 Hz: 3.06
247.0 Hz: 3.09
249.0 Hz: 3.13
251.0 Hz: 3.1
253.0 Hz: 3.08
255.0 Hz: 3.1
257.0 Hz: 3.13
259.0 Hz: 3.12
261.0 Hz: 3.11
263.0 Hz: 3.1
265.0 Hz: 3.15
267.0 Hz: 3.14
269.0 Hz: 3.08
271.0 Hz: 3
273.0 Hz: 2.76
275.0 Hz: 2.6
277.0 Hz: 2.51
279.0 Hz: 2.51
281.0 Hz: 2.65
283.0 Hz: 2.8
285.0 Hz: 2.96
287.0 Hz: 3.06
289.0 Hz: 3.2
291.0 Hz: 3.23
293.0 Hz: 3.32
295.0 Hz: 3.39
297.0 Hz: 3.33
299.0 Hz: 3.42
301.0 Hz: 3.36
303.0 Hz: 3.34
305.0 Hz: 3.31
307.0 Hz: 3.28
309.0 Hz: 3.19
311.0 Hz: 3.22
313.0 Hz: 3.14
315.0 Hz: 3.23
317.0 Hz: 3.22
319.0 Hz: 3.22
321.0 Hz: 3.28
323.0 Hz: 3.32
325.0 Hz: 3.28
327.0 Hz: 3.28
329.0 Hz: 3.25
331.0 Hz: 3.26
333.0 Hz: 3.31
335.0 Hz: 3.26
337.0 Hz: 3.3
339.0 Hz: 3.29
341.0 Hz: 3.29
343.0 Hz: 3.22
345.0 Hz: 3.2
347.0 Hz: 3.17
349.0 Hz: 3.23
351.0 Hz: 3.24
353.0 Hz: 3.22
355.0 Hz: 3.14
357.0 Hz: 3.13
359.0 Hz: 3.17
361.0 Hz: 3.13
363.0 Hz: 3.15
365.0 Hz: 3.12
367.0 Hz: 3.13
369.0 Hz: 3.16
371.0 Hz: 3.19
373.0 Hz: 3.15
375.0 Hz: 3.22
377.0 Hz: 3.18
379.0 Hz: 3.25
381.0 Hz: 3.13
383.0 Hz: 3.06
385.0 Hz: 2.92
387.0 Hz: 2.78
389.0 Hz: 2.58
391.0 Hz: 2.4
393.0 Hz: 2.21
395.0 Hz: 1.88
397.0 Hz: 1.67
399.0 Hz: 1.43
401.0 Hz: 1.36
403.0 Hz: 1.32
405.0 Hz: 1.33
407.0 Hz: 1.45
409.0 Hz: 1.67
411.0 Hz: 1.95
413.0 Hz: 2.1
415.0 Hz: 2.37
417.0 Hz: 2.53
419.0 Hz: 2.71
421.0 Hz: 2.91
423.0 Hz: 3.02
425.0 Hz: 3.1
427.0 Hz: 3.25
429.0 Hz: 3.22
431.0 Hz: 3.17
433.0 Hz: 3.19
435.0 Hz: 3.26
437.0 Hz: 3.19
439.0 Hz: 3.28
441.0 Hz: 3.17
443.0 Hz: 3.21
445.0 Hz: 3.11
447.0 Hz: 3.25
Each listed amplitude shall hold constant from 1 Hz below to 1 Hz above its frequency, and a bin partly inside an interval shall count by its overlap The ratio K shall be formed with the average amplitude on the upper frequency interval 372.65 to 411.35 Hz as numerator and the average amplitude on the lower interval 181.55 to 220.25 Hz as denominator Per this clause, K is 0.7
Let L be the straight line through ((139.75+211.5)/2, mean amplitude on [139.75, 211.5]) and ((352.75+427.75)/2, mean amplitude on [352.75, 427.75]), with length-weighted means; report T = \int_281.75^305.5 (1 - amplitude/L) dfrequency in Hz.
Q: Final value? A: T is -3.6 Hz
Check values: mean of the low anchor 3.02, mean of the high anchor 2.61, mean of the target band 3.22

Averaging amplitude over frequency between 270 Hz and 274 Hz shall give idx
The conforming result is 2.88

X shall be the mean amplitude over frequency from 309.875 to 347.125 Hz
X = 3.25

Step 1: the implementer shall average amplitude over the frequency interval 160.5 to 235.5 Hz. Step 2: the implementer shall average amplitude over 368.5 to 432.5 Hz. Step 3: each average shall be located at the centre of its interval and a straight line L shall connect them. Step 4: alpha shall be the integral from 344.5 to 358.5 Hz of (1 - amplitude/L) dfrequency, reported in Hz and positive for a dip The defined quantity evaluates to -2.8 Hz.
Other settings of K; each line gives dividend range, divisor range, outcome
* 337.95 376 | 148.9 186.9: 1.08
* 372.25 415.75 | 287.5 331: 0.70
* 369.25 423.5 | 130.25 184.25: 0.83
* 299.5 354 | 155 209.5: 1.07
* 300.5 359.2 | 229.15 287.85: 1.09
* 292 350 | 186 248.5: 1.05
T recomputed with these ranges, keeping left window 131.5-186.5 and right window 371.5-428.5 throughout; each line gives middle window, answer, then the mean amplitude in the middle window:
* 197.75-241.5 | -4.7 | 3.1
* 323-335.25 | -3.3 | 3.28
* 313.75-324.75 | -2.8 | 3.25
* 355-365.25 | -2.5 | 3.14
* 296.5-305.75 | -2.5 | 3.35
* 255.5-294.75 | -4.2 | 2.98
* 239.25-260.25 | -2.7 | 3.09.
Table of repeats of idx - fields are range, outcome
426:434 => 3.21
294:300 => 3.38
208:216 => 3.15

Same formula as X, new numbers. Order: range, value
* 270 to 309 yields 3.06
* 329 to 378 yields 3.2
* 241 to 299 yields 3.03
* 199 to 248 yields 3.09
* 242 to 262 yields 3.09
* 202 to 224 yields 3.14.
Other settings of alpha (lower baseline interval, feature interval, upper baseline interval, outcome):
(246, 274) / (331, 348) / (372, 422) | -3.9 Hz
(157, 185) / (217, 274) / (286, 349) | 0.7 Hz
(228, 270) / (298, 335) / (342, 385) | -1.7 Hz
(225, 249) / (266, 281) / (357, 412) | 0.6 Hz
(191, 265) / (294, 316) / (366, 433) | -3.3 Hz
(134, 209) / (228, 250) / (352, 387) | 0.0 Hz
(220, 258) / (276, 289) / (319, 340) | 1.6 Hz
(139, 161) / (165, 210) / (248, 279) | -2.3 Hz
